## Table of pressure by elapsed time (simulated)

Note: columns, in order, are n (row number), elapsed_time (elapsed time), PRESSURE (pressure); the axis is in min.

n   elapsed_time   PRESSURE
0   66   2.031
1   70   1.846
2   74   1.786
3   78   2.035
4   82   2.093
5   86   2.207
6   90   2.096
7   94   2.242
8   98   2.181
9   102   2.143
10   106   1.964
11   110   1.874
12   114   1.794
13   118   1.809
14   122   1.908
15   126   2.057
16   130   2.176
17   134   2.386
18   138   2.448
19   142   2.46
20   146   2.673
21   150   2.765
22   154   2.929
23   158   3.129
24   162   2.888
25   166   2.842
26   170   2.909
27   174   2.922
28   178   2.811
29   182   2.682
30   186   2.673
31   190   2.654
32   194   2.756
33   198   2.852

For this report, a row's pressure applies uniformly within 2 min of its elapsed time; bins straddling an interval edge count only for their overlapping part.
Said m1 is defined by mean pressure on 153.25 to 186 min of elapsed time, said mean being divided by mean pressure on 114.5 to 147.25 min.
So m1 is 1.30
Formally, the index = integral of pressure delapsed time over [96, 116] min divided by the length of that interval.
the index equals 1.99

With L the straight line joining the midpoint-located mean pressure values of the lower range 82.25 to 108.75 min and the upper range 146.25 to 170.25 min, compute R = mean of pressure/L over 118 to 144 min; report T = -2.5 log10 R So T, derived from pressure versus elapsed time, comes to 0.16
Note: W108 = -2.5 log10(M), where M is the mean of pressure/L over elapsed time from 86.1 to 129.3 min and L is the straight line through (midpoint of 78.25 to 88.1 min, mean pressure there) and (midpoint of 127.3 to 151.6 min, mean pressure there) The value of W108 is 0.127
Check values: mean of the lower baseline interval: 2.13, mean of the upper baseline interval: 2.47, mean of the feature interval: 2.02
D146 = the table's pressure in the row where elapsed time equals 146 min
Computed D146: 2.673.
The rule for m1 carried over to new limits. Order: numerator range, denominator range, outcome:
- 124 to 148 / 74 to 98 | 1.12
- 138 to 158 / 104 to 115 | 1.44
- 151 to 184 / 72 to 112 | 1.40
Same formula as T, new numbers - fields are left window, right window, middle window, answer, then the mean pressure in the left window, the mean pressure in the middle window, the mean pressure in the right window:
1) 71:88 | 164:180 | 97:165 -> 0.08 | 2.02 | 2.34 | 2.87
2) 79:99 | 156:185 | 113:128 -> 0.27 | 2.16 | 1.9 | 2.88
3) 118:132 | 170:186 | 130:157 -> -0.14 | 2.01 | 2.6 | 2.8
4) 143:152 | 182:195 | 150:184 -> -0.08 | 2.69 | 2.88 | 2.69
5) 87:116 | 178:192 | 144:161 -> -0.18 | 2.05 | 2.87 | 2.69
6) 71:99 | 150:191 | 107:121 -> 0.26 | 2.08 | 1.84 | 2.84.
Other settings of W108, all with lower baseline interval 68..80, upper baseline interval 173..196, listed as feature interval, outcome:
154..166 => -0.16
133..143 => -0.02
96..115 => 0.07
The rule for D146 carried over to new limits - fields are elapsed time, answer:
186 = 2.673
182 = 2.682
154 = 2.929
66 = 2.031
